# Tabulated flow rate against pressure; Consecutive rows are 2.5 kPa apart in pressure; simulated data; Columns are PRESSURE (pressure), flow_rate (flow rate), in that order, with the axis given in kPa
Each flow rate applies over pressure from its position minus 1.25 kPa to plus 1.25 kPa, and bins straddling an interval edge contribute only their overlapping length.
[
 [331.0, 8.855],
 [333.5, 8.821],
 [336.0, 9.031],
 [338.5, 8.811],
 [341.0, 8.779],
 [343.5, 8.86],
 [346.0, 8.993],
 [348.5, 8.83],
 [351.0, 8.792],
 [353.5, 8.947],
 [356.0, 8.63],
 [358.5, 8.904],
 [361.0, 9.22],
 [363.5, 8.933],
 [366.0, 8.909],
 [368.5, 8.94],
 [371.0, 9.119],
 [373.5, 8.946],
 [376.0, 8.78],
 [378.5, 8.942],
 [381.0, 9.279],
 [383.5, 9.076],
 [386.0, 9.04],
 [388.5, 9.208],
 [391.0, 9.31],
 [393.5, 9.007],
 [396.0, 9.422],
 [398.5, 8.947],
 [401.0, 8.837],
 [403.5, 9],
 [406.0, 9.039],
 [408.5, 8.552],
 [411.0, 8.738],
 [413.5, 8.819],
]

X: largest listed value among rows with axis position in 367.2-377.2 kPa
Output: 9.119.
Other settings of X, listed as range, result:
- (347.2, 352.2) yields 8.83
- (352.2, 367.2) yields 9.22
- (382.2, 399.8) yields 9.422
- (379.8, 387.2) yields 9.279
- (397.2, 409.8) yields 9.039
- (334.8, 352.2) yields 9.031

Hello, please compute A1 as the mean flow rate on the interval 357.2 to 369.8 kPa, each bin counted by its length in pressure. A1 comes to 8.98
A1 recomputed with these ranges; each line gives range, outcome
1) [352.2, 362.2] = 8.92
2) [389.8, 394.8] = 9.16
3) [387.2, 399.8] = 9.18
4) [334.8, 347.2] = 8.89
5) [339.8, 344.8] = 8.82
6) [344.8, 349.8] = 8.91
